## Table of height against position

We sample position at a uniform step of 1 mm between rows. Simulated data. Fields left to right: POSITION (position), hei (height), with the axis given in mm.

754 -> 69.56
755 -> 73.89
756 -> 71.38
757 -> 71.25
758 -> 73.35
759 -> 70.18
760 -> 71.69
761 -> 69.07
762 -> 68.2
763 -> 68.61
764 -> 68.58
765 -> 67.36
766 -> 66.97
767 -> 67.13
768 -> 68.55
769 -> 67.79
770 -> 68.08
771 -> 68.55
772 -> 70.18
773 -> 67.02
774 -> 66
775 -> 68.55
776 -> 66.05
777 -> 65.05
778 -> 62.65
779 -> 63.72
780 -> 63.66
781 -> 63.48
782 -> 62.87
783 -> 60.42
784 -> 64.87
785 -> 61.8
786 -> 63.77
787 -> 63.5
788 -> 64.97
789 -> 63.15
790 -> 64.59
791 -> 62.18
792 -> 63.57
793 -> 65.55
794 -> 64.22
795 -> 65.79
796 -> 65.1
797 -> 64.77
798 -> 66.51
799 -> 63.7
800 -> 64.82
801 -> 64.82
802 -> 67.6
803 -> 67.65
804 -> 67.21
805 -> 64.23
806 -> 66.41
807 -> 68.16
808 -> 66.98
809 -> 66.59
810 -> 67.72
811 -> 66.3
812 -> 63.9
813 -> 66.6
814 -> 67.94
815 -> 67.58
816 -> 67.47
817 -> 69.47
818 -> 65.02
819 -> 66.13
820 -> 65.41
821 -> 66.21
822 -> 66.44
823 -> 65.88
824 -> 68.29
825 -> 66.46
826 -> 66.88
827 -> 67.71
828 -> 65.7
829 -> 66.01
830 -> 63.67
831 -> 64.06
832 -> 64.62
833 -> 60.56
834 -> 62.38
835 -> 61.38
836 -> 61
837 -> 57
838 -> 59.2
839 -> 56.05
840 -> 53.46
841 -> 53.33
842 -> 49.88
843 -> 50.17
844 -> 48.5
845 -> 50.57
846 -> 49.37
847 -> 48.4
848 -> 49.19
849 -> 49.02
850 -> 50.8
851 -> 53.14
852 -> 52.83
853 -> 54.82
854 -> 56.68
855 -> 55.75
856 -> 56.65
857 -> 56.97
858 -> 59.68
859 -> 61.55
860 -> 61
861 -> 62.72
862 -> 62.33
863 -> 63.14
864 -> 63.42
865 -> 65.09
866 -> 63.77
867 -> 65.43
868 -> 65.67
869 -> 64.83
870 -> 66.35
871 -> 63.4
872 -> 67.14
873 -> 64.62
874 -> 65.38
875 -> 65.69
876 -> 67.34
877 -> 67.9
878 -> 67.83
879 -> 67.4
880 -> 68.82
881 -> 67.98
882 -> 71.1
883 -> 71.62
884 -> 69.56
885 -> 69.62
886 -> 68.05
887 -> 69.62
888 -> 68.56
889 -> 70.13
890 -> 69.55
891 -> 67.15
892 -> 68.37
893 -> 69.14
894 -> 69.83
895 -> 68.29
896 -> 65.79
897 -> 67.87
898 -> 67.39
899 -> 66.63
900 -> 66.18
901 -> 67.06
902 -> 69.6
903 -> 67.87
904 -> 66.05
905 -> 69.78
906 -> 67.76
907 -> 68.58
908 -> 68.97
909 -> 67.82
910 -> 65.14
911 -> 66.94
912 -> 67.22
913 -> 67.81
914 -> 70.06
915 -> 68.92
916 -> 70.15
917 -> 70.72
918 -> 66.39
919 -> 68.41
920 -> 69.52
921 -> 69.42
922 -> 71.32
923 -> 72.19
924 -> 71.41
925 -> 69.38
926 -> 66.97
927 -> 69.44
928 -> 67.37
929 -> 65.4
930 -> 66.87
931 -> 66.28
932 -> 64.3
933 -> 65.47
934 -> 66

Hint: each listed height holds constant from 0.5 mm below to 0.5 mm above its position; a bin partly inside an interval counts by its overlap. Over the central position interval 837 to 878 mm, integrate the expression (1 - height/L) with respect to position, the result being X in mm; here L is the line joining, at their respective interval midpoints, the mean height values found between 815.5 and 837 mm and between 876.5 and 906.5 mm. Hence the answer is 5.0 mm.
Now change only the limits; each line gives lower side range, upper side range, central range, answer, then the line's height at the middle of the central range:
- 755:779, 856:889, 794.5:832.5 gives 0.55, 67.2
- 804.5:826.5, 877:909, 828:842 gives 1.47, 67.1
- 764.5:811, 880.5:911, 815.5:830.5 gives 0.00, 66.5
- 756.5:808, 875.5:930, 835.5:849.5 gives 3.08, 67.3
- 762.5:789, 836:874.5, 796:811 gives -0.77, 63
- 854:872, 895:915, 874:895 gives -1.19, 65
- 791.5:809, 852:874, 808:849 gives 1.64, 64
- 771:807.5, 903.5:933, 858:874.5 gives 0.73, 66.9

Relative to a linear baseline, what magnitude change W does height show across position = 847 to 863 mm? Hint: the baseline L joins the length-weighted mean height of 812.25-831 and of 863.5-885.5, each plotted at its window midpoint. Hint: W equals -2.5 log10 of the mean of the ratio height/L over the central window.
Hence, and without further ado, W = 0.19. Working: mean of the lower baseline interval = 66.5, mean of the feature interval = 56.2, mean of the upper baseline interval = 66.8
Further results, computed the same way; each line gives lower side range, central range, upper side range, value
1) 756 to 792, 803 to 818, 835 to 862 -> -0.10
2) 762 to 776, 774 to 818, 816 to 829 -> 0.03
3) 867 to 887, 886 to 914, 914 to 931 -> 0.00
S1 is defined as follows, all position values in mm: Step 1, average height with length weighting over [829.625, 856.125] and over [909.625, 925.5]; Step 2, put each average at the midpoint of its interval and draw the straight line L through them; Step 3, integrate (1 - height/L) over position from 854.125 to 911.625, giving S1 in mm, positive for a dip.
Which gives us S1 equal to -3.31 mm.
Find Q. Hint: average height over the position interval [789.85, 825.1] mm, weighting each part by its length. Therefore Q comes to 66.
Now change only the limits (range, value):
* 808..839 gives 65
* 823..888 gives 61.5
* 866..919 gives 67.8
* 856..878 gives 63.9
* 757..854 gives 63.5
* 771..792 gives 64.5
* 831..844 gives 57.3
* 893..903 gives 67.7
